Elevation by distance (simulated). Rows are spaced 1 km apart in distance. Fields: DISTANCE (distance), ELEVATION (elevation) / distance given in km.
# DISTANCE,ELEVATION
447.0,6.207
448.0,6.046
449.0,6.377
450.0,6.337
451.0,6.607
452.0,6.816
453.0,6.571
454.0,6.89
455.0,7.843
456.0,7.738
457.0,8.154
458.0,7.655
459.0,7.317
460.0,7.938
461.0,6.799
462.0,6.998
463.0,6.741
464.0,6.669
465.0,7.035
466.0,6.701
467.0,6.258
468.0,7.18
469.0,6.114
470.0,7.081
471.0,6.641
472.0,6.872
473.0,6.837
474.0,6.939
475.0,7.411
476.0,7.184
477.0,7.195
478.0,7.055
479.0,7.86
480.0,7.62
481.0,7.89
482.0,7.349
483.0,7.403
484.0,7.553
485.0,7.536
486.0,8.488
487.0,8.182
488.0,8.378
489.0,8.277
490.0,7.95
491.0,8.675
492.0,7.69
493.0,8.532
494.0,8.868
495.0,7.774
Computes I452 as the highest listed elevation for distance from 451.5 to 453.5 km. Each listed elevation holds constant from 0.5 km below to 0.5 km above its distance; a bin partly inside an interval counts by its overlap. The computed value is 6.816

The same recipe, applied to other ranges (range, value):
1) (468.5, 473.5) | 7.081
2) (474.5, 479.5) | 7.86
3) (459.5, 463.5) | 7.938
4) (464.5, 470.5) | 7.18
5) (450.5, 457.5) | 8.154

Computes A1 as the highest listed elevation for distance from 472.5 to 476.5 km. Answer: 7.411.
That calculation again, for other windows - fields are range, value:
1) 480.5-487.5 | 8.488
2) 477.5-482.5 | 7.89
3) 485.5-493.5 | 8.675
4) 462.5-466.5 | 7.035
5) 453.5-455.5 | 7.843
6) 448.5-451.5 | 6.607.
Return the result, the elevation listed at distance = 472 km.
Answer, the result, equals 6.872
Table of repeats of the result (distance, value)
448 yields 6.046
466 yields 6.701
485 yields 7.536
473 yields 6.837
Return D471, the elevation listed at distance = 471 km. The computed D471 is 6.641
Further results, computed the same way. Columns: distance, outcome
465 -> 7.035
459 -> 7.317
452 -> 6.816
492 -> 7.69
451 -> 6.607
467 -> 6.258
